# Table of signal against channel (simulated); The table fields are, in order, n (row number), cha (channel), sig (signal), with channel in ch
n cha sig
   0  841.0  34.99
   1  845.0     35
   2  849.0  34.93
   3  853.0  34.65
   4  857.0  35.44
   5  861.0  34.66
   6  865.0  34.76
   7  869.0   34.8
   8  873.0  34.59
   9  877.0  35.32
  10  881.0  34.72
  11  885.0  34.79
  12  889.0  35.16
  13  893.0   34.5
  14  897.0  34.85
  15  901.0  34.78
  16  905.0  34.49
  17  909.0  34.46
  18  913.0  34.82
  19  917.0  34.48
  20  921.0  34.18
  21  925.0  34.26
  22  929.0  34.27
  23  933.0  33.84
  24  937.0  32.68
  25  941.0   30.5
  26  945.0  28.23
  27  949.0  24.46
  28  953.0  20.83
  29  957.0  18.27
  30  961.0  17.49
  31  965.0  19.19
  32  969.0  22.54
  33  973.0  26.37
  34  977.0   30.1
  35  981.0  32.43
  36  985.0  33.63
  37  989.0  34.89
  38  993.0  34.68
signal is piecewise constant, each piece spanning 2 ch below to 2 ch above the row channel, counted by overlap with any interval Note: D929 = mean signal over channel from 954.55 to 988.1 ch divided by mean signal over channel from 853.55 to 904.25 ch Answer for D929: 0.73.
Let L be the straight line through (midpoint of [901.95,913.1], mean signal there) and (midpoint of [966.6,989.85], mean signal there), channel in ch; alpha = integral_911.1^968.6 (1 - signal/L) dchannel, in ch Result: 7.6 ch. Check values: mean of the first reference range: 34.6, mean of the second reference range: 29.6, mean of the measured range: 28.2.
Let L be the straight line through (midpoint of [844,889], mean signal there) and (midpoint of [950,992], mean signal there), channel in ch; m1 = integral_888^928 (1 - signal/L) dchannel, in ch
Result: -4.27 ch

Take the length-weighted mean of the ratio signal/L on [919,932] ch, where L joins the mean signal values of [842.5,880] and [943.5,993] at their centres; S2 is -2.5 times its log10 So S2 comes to -0.16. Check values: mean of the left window 34.9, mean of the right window 26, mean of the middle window 34.2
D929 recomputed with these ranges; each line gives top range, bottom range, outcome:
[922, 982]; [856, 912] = 0.78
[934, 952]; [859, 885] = 0.83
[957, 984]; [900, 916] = 0.71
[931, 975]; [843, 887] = 0.72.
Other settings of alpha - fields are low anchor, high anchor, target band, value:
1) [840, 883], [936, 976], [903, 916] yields -2.3 ch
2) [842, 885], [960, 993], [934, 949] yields 0.1 ch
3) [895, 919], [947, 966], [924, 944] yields -4.6 ch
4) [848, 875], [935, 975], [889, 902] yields -1.6 ch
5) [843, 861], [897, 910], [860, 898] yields 0.0 ch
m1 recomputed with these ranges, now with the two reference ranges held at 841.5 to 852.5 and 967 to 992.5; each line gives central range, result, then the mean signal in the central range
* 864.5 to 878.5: -0.3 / 34.9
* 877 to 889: -0.4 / 34.9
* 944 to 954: 2.2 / 24.5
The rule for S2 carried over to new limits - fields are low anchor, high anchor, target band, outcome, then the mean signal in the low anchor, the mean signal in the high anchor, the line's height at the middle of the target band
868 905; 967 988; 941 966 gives 0.36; 34.8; 29.3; 30.8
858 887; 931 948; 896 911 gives -0.05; 34.8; 30.9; 33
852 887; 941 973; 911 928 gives -0.23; 34.9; 22.4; 27.8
